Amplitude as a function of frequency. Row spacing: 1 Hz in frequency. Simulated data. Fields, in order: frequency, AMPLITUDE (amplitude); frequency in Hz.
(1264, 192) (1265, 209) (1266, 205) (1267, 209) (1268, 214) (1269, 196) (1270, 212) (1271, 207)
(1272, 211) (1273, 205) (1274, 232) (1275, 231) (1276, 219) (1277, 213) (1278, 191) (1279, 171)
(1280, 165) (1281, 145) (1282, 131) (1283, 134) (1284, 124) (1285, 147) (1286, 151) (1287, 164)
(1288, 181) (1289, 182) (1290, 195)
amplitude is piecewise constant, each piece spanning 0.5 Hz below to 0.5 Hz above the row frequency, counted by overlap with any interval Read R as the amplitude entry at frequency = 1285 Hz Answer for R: 147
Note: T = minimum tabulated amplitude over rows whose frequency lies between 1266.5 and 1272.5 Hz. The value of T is 196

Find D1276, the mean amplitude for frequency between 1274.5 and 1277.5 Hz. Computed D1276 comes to 221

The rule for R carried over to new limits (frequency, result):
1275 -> 231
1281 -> 145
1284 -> 124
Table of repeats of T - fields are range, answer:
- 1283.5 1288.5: 124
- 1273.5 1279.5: 171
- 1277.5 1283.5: 131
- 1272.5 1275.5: 205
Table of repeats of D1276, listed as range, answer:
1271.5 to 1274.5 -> 216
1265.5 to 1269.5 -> 206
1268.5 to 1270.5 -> 204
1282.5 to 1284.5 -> 129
